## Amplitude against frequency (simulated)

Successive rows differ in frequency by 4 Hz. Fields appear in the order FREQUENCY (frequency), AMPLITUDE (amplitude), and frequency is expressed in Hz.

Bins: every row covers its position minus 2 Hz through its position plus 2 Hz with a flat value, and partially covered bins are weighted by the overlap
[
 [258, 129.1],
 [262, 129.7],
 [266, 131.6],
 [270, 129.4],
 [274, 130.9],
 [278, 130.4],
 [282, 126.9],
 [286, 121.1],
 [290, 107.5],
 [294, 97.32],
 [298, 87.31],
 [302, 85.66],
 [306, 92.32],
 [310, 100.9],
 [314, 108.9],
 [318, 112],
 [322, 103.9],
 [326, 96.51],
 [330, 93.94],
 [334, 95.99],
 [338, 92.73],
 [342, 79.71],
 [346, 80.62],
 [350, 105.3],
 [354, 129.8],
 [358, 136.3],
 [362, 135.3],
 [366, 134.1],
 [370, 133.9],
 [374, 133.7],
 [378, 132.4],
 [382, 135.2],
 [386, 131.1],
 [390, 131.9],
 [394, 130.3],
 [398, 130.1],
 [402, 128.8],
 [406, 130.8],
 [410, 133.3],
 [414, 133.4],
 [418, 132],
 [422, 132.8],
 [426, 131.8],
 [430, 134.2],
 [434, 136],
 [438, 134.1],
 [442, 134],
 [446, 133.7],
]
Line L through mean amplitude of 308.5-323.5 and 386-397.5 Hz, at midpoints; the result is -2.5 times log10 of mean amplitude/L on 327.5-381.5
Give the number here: 0.05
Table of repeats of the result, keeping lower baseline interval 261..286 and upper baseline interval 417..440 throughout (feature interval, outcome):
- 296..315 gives 0.349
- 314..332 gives 0.263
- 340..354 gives 0.357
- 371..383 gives -0.013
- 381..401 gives 0.009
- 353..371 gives -0.020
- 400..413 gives 0.015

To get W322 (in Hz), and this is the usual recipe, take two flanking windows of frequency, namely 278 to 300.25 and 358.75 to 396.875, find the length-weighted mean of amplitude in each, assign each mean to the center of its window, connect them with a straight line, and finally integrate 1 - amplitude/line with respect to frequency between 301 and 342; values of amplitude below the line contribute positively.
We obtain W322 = 7.11 Hz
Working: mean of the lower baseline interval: 110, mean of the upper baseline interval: 133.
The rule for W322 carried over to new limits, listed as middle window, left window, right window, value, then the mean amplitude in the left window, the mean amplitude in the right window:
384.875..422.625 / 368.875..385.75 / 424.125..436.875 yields 0.7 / 134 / 134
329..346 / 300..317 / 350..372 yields 3.9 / 97.8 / 131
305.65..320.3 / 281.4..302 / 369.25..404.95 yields 0.8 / 105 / 132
